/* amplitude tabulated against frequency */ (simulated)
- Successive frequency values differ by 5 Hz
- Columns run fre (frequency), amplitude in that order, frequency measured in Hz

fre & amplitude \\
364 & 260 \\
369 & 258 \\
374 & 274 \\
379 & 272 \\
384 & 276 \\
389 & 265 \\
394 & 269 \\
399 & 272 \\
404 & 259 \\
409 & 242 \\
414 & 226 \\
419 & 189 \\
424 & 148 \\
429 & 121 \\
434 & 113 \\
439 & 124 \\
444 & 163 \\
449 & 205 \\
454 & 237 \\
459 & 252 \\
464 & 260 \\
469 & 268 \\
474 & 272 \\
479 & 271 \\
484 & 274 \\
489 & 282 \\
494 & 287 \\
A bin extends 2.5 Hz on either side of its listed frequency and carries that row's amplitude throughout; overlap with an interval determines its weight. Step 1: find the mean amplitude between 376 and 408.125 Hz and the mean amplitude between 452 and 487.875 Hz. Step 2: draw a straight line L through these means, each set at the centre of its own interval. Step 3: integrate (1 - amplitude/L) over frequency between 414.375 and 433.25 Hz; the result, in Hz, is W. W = 7.7 Hz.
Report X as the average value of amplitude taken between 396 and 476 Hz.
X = 209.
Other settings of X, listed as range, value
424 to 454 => 153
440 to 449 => 168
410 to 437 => 163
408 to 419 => 223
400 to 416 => 246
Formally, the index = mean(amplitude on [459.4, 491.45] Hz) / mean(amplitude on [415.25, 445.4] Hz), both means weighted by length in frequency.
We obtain 1.85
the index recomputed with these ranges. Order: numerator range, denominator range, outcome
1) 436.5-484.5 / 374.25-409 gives 0.86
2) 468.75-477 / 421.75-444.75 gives 2.06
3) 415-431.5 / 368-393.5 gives 0.59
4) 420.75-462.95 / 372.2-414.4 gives 0.66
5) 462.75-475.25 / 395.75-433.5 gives 1.31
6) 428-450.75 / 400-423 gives 0.64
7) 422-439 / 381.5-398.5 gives 0.47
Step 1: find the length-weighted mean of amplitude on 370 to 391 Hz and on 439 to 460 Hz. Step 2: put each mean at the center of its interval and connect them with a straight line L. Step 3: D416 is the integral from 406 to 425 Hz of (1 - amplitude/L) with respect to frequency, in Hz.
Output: 2.3 Hz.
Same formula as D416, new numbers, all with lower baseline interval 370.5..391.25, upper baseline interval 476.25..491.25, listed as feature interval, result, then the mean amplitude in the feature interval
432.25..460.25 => 9.50 Hz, 181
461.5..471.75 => 0.39 Hz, 264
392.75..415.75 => 1.56 Hz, 254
